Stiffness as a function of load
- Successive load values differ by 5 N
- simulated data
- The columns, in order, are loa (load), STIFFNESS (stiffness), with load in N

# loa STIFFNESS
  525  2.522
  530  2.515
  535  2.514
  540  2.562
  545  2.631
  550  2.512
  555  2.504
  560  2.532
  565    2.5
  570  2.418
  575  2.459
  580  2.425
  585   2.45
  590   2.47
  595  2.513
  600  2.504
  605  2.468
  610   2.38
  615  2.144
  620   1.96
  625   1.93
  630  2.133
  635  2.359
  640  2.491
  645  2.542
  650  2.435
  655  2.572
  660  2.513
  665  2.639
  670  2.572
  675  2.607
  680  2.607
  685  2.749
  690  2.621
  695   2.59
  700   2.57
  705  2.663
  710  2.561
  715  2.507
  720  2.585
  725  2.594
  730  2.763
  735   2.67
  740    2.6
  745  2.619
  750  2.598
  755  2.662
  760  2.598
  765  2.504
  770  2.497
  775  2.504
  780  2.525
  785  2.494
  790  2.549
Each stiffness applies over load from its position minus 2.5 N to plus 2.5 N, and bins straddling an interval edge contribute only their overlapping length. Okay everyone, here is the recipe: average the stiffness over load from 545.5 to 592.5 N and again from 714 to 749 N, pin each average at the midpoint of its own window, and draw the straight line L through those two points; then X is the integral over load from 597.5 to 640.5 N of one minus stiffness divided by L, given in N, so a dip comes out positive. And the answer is 4.6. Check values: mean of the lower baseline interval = 2.48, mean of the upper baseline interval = 2.62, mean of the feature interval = 2.25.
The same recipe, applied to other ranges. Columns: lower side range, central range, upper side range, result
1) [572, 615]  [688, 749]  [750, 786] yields -2.3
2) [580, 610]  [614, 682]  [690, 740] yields 3.7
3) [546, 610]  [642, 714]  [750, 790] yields -2.1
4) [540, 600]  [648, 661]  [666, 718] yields 0.3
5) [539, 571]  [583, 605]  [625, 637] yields -1.3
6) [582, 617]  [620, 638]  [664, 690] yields 2.7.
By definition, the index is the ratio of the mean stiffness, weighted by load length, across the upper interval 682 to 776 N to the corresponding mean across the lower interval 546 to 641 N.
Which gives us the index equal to 1.09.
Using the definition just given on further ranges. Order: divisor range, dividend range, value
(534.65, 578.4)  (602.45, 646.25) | 0.90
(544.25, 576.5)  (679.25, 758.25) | 1.05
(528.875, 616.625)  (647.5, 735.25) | 1.05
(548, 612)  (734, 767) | 1.05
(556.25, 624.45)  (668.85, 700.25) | 1.10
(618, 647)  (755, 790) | 1.13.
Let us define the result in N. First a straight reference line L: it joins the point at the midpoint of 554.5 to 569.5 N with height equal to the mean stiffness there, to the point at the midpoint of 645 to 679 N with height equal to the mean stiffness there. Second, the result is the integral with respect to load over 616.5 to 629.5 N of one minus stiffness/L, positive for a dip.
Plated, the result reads 2.8 N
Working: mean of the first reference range 2.5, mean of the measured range 1.99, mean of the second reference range 2.56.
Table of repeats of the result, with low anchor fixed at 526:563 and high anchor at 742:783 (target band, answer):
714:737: -0.65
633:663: 0.70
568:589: 0.83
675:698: -0.74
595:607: 0.24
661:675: -0.24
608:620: 1.66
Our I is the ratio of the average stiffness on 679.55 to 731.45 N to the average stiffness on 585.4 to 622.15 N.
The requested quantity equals 1.1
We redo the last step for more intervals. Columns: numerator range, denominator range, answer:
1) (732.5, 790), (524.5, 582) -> 1.02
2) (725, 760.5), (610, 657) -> 1.16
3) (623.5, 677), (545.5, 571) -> 0.97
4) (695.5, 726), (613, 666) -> 1.11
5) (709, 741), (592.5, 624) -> 1.13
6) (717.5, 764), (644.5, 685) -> 1.02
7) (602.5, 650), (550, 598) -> 0.92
